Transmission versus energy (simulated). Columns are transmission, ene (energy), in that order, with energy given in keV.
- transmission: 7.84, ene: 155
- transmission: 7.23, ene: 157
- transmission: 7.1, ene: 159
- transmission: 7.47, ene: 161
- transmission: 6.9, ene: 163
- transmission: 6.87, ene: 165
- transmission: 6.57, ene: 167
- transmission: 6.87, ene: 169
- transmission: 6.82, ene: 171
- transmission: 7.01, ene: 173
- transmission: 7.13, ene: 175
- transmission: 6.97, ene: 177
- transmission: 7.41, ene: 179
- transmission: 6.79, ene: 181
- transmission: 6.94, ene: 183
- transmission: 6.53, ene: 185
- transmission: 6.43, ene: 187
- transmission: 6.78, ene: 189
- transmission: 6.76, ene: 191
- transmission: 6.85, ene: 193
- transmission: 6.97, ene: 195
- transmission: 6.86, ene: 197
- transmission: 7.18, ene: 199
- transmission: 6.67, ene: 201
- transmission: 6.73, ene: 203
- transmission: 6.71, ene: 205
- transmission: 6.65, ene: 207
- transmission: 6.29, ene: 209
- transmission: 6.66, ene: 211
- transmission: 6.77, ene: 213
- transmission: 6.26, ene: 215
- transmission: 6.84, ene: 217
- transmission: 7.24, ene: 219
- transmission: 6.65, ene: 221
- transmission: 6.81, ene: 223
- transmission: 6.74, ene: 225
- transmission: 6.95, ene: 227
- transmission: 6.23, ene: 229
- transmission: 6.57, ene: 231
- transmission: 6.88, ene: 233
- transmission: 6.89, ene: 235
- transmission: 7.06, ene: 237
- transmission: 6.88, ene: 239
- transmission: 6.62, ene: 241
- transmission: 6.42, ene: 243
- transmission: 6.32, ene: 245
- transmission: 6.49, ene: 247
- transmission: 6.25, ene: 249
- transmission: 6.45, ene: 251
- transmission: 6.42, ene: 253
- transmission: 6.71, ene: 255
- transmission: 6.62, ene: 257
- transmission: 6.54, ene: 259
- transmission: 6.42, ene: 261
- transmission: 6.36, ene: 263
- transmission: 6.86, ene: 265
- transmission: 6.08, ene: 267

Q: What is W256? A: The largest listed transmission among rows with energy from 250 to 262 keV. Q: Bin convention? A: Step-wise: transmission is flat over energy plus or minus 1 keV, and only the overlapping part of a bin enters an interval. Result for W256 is 6.71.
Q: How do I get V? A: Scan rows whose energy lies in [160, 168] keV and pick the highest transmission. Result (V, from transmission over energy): 7.47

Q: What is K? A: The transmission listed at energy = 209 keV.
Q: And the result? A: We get 6.29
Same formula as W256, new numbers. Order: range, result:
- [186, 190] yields 6.78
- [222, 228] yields 6.95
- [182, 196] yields 6.97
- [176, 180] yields 7.41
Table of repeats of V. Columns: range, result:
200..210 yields 6.73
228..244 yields 7.06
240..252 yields 6.62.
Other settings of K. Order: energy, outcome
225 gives 6.74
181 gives 6.79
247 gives 6.49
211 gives 6.66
